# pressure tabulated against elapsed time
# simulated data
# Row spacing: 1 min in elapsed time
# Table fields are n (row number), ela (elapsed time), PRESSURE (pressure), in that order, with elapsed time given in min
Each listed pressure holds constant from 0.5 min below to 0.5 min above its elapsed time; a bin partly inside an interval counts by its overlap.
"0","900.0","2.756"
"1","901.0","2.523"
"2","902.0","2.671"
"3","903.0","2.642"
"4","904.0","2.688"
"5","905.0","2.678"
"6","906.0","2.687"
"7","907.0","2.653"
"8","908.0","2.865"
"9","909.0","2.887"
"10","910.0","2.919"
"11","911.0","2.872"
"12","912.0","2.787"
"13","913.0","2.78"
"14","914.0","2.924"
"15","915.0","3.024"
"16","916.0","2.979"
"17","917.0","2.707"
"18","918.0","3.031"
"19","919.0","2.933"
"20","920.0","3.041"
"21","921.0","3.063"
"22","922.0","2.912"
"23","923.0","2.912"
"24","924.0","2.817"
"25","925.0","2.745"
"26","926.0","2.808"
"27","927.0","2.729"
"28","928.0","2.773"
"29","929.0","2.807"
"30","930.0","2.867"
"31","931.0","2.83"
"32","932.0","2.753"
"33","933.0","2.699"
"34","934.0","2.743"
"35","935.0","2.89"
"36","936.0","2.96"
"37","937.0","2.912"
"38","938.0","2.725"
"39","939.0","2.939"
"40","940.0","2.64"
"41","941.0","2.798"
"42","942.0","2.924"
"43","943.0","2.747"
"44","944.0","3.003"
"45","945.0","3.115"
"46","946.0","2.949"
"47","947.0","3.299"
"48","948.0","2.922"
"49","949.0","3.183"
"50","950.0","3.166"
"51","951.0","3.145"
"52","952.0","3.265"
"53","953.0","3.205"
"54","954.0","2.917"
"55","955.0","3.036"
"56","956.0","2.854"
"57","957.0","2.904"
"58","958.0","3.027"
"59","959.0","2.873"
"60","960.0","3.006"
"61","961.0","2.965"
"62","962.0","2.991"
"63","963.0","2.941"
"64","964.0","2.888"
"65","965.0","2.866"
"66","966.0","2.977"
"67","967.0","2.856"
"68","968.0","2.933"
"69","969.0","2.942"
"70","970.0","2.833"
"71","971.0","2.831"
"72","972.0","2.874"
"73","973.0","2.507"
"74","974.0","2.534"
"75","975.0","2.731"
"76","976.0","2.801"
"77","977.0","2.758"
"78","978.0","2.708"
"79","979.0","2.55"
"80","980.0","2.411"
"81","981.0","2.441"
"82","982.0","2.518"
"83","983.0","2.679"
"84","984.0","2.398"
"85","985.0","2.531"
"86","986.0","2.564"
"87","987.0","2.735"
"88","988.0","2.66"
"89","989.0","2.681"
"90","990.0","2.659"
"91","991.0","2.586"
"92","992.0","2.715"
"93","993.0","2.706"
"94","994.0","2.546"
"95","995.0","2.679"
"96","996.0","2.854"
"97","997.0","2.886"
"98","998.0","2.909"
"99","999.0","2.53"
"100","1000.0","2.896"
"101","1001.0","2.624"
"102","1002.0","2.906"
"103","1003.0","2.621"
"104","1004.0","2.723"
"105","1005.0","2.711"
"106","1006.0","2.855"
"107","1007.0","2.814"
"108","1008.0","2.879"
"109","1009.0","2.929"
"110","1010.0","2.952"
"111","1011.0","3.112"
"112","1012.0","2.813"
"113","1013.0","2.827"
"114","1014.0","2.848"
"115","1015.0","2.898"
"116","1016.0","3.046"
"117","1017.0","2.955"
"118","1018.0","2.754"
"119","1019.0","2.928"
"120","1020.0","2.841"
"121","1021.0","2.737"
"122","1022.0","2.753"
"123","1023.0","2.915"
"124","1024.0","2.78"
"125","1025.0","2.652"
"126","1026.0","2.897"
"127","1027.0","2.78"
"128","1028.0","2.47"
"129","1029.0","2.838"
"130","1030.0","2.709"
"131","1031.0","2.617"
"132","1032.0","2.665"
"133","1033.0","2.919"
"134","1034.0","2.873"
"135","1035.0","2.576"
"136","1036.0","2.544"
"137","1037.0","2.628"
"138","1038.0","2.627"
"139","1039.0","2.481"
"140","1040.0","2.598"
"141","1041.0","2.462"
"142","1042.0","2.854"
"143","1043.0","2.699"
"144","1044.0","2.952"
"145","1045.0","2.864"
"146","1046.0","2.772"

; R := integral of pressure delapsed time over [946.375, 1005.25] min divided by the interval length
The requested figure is 2.81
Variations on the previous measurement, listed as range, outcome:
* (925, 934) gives 2.78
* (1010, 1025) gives 2.87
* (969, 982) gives 2.67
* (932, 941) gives 2.81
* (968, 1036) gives 2.74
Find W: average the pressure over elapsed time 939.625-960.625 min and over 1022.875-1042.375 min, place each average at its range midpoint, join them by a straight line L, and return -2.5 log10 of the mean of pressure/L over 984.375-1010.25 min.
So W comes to 0.035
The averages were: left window 3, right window 2.69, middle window 2.73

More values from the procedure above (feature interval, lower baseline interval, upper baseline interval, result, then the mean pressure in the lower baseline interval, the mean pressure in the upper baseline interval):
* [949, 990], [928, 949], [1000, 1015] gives 0.02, 2.88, 2.83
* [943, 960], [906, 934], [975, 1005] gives -0.10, 2.85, 2.67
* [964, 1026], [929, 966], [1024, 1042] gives 0.01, 2.94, 2.68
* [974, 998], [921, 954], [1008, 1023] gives 0.10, 2.91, 2.89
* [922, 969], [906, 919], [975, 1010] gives -0.05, 2.86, 2.69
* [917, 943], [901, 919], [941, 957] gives 0.03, 2.81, 3.04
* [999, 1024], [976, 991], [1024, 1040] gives -0.08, 2.6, 2.69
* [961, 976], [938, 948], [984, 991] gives -0.04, 2.92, 2.62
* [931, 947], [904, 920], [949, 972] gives 0.02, 2.85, 2.98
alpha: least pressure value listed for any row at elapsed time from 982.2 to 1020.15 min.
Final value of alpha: 2.398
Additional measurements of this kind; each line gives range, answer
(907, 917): 2.653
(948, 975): 2.507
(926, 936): 2.699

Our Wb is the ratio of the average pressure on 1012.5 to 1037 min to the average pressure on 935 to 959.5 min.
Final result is 0.93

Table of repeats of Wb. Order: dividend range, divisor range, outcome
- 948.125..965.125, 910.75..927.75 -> 1.05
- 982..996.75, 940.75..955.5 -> 0.87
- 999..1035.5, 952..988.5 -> 1.00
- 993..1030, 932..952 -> 0.96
